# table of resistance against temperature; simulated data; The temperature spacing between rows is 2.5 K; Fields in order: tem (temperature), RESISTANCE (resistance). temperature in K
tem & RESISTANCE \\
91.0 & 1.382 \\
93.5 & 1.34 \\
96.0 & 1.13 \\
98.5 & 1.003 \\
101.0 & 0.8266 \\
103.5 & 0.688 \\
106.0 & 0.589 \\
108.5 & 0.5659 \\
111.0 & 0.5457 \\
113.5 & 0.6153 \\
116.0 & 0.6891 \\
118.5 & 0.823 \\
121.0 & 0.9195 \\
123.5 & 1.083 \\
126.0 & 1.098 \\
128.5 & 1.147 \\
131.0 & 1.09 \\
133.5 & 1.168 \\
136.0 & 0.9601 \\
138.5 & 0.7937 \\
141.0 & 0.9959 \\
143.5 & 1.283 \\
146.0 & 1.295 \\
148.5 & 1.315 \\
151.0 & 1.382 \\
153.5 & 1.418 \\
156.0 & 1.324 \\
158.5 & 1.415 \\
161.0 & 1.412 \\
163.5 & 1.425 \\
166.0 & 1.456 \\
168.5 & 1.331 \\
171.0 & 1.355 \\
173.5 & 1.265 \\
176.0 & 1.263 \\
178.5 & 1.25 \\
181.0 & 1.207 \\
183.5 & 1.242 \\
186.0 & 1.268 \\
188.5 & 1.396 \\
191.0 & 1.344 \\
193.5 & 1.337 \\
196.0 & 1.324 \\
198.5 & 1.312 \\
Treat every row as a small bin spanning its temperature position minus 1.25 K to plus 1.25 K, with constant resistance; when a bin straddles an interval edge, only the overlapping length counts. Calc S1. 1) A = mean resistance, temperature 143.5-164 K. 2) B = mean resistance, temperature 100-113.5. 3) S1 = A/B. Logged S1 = 2.14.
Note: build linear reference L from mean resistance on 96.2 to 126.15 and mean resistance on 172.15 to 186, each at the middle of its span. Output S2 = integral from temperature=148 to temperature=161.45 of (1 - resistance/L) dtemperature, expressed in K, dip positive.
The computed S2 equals -3.7 K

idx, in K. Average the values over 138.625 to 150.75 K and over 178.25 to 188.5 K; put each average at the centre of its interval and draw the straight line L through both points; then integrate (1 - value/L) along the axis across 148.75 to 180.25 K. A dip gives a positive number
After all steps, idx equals -3.2 K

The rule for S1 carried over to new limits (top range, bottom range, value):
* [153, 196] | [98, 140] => 1.56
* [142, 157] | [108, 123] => 1.85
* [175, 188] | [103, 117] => 2.06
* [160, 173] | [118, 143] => 1.36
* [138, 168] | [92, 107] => 1.39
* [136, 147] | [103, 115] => 1.80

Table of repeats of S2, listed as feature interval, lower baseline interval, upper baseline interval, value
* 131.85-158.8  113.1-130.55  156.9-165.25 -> 0.5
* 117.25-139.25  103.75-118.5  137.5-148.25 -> -3.2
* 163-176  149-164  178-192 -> -0.1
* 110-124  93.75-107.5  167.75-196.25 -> 2.9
